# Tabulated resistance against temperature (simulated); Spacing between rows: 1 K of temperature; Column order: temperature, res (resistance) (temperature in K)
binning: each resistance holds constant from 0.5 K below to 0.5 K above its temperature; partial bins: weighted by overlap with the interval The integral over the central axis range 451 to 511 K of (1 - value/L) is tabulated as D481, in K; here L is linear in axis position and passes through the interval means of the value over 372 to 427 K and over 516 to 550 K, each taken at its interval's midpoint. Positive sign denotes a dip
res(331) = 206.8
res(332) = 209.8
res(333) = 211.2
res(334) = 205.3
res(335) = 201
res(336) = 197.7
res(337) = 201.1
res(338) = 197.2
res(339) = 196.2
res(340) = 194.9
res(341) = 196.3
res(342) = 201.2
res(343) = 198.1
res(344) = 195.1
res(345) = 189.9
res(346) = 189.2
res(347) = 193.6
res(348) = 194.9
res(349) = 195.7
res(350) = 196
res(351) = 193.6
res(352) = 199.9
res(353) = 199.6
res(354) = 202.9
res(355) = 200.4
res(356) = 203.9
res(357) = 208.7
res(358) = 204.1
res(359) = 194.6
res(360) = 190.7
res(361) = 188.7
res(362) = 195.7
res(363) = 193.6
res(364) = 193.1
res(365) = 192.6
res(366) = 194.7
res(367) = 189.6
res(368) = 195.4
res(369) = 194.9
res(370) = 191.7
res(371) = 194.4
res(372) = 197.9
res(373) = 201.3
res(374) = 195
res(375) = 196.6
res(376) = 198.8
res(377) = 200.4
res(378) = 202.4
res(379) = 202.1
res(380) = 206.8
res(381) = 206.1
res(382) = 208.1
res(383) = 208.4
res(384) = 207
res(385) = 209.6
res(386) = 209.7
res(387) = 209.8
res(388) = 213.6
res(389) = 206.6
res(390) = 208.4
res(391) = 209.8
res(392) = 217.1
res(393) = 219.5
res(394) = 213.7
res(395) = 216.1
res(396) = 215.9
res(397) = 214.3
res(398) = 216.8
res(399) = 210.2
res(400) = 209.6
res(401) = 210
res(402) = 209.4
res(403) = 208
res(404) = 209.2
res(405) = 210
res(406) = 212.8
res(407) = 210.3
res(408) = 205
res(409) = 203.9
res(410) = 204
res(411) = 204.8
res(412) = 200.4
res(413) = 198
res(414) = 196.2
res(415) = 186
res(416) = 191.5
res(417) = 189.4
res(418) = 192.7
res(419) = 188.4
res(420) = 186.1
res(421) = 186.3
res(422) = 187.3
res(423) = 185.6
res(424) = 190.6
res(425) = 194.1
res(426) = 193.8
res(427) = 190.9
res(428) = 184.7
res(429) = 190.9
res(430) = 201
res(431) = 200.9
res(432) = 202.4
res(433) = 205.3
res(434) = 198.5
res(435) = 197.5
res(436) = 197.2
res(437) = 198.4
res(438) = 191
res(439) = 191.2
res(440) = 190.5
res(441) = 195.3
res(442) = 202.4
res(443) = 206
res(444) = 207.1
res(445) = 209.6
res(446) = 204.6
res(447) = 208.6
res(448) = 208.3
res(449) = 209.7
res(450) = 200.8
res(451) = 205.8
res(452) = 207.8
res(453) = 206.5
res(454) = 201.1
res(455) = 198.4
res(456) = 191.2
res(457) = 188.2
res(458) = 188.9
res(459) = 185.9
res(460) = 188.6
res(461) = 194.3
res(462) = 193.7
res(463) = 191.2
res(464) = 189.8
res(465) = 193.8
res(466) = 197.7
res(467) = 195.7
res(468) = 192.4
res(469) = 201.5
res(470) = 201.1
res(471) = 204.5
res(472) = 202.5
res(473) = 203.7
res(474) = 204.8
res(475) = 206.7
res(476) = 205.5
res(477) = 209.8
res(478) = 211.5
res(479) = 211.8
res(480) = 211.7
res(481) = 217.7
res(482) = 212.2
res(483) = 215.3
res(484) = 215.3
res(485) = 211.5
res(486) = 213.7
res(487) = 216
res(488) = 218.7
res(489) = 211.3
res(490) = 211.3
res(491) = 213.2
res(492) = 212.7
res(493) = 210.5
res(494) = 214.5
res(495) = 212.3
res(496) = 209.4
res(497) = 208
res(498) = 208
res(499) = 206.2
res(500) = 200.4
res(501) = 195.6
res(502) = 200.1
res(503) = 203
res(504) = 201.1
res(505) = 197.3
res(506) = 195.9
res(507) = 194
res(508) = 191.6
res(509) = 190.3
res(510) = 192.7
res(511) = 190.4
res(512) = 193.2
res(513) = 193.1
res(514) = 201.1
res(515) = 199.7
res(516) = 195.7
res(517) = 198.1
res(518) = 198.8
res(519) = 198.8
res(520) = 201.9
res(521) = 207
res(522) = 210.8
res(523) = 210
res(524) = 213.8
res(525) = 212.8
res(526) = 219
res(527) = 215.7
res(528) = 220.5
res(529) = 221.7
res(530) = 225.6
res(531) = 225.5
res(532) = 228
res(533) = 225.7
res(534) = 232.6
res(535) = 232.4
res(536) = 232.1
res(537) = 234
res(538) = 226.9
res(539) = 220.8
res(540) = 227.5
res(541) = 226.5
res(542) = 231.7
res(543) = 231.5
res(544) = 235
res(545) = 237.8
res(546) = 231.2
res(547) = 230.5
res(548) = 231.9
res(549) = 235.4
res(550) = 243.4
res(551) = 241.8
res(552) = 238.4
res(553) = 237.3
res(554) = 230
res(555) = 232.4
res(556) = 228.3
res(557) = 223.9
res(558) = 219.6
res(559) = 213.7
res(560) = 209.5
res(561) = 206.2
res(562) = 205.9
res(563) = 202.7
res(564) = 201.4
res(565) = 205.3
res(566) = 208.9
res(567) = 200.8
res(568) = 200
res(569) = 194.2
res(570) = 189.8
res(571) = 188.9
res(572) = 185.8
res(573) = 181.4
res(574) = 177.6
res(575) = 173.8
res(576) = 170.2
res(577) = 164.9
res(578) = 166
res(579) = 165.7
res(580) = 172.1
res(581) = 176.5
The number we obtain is 3.3 K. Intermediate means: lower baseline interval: 203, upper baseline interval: 222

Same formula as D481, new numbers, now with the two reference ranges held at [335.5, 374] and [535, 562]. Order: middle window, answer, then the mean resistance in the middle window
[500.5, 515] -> 1.71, 196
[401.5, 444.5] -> 2.09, 198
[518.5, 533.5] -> 0.61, 216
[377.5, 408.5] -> -1.15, 210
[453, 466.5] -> 1.31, 193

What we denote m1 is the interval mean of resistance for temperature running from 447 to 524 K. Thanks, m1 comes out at 203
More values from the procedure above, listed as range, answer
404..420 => 199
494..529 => 203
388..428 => 203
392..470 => 200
